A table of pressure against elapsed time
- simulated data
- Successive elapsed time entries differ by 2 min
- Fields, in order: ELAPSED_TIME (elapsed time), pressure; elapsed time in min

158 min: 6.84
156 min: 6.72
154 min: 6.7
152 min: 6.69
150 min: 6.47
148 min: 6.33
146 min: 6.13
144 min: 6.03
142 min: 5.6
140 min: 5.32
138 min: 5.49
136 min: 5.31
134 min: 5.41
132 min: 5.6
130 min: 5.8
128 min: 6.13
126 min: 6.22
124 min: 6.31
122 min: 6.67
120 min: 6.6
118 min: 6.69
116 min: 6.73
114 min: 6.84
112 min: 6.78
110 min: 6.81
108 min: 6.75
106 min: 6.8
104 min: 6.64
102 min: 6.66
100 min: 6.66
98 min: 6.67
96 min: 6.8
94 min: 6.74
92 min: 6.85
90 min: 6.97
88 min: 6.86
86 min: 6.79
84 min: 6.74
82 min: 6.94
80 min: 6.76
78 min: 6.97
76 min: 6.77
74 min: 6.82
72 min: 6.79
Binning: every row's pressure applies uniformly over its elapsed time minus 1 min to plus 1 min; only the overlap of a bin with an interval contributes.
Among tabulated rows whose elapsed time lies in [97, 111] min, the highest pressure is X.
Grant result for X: 6.81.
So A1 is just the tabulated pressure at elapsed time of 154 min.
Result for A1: 6.7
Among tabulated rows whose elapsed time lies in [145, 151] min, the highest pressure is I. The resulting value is 6.47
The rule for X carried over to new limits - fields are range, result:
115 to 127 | 6.73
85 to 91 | 6.97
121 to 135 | 6.67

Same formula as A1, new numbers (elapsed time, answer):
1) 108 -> 6.75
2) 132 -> 5.6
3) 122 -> 6.67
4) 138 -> 5.49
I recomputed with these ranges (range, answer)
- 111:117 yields 6.84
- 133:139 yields 5.49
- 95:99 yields 6.8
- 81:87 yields 6.94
